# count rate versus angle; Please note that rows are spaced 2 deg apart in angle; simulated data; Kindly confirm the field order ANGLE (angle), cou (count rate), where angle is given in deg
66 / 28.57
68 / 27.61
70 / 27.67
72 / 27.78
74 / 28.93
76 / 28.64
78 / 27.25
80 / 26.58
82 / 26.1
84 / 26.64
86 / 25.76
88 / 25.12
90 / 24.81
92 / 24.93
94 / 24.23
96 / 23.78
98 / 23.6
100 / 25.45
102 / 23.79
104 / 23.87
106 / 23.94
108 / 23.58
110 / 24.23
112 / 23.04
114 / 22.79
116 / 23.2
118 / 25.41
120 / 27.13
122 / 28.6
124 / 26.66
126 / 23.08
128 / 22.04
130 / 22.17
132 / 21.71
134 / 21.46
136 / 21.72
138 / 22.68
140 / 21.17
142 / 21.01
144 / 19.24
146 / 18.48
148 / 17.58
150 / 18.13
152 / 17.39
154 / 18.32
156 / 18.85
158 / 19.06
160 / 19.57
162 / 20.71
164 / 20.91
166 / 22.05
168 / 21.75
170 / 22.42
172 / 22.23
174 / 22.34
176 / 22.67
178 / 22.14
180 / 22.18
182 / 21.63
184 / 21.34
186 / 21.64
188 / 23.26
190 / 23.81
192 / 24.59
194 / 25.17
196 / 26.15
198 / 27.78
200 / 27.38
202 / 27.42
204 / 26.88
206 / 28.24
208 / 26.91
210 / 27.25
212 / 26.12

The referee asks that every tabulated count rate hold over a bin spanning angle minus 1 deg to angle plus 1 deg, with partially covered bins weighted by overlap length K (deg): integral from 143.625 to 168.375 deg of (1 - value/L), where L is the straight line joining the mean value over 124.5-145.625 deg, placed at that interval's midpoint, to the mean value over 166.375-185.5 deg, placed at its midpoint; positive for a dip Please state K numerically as 2.87 deg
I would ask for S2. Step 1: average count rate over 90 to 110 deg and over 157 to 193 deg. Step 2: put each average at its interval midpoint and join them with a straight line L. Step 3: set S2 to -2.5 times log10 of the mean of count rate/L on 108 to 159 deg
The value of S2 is 0.07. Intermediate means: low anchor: 24.2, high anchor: 21.9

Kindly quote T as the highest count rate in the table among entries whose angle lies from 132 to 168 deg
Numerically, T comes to 22.68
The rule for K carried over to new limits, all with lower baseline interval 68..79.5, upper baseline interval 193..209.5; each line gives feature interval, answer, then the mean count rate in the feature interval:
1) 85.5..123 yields 4.25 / 24.6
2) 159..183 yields 4.85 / 21.7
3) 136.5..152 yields 4.39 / 19.7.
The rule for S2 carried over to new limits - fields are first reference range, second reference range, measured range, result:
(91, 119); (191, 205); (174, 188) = 0.18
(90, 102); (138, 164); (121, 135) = -0.11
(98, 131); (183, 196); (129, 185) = 0.15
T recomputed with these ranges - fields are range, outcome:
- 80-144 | 28.6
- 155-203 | 27.78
